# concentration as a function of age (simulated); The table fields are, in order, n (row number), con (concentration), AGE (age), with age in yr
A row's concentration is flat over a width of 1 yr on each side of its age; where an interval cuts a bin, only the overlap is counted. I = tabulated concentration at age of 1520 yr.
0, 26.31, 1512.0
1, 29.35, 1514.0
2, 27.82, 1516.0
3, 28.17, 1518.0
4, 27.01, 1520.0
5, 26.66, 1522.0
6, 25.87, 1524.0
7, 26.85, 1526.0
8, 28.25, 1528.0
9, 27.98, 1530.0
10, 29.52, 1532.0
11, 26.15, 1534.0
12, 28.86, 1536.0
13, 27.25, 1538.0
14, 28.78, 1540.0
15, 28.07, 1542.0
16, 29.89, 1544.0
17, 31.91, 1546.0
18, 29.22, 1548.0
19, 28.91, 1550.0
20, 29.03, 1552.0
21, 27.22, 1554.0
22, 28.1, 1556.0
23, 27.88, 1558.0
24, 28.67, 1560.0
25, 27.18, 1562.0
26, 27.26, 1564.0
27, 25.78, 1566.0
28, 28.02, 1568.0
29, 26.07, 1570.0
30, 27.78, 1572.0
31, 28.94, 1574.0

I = 27.01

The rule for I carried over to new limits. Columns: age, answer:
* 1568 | 28.02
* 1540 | 28.78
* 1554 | 27.22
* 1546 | 31.91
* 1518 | 28.17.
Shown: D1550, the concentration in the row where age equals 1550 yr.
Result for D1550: 28.91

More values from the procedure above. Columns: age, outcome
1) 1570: 26.07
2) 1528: 28.25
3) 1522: 26.66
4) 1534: 26.15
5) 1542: 28.07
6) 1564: 27.26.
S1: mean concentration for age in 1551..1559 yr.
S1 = 28.1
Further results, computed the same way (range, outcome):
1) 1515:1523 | 27.4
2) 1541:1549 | 29.8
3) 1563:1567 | 26.5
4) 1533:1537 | 27.5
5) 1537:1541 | 28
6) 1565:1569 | 26.9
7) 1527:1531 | 28.1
